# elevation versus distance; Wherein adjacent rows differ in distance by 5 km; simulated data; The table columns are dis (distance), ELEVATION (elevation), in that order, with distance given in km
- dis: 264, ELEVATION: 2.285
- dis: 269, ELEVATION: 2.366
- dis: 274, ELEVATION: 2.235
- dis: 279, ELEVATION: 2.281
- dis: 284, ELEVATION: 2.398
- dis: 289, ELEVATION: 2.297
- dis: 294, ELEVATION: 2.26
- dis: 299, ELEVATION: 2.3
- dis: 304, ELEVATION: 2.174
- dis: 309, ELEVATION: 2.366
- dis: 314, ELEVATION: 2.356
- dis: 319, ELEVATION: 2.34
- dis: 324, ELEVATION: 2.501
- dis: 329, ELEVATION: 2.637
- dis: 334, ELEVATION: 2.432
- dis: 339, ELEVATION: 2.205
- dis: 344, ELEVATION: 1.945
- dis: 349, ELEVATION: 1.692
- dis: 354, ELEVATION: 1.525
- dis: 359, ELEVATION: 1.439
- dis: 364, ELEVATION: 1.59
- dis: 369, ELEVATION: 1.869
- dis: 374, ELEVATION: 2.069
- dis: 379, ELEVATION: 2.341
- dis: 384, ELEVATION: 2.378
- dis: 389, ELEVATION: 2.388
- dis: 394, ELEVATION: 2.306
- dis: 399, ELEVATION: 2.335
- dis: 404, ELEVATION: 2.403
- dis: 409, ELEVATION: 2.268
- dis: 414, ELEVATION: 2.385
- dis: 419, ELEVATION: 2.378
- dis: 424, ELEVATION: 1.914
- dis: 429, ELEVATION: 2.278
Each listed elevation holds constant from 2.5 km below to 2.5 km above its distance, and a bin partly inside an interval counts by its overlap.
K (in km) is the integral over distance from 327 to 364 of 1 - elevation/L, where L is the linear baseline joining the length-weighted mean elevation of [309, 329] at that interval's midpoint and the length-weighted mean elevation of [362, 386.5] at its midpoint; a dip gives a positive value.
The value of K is 5.1 km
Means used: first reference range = 2.42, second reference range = 2.06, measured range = 1.95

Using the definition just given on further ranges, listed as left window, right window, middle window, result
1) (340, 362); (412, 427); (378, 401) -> -4.2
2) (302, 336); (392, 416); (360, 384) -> 3.9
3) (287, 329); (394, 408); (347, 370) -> 7.3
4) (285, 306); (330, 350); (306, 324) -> -1.3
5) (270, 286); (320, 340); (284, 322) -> 1.1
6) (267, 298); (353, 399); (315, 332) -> -2.3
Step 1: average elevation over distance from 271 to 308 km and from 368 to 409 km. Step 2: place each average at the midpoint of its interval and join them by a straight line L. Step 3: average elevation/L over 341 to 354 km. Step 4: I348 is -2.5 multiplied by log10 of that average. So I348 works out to 0.27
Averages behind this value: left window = 2.28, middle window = 1.78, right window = 2.28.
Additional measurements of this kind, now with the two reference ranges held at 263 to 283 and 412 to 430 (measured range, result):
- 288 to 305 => 0.013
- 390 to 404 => -0.047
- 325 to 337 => -0.110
